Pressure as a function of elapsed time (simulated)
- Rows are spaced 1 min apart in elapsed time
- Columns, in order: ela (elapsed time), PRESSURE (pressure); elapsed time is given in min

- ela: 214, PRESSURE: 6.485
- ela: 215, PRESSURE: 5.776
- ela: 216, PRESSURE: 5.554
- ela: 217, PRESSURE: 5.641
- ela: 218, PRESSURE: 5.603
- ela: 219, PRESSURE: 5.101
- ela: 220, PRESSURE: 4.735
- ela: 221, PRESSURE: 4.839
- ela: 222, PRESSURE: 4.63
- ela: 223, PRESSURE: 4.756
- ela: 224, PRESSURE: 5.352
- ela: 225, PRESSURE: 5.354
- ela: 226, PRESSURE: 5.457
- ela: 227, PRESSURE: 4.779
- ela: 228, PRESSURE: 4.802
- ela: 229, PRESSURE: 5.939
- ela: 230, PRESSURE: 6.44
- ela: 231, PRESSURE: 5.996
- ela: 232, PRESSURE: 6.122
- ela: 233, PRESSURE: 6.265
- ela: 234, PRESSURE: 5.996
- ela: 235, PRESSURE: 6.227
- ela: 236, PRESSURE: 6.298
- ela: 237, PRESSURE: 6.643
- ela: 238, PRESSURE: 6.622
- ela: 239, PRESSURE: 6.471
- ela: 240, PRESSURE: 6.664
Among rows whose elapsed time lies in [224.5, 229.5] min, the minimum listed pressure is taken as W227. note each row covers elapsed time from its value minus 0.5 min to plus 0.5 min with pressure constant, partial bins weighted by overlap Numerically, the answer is 4.779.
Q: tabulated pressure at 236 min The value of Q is 6.298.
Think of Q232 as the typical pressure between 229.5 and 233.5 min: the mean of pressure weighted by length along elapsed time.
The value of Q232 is 6.21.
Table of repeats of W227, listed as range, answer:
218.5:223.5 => 4.63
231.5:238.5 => 5.996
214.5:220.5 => 4.735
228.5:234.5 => 5.939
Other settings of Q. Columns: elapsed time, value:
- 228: 4.802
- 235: 6.227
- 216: 5.554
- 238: 6.622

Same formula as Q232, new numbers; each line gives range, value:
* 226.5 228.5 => 4.79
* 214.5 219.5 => 5.54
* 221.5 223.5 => 4.69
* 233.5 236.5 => 6.17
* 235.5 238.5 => 6.52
